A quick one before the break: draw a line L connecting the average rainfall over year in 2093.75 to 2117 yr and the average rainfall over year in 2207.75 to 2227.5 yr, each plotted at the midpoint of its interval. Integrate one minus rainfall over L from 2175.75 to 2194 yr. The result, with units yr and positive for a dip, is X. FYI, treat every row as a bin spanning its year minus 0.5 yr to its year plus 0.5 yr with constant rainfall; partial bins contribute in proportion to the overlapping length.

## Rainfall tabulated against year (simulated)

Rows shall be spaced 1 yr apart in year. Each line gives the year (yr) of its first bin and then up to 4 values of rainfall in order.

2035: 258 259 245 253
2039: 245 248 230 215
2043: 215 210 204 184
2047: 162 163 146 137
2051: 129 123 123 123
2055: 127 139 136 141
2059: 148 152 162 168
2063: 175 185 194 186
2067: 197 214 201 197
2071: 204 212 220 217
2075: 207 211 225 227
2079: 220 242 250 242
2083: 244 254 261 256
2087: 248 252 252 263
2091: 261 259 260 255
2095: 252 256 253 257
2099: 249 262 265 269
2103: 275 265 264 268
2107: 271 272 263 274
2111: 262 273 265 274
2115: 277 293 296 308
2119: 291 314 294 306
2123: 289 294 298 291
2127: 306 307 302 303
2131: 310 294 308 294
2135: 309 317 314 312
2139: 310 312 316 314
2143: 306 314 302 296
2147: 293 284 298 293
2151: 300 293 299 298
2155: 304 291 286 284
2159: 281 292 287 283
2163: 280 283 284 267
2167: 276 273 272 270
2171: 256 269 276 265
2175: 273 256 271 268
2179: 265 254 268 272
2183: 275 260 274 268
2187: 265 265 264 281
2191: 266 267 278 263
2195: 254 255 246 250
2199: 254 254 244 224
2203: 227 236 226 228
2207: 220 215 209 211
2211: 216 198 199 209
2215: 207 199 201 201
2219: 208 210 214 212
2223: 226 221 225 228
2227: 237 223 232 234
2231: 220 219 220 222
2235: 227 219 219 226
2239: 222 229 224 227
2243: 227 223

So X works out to -3.17 yr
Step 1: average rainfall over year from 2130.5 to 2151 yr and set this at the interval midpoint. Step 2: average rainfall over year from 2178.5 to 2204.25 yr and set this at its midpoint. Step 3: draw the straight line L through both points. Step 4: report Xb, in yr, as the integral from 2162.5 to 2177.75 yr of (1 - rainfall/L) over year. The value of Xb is 0.4 yr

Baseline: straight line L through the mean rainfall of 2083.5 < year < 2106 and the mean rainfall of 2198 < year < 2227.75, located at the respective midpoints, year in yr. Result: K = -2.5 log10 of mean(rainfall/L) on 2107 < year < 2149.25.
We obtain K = -0.19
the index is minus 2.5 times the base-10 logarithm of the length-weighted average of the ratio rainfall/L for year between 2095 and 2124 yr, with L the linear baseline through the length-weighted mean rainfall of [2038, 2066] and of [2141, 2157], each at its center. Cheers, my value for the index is -0.12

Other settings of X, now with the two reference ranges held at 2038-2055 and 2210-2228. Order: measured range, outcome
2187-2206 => -4.1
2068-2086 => -4.0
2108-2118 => -4.4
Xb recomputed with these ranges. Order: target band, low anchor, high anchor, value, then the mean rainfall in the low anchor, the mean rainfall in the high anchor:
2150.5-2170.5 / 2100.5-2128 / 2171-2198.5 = -1.0 yr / 283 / 265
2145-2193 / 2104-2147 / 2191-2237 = -3.1 yr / 294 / 227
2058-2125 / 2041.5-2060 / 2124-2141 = -3.9 yr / 157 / 305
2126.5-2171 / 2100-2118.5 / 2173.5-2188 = -4.2 yr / 274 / 267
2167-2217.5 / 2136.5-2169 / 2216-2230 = 0.7 yr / 294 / 218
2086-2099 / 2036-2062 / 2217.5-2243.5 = -4.8 yr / 176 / 222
